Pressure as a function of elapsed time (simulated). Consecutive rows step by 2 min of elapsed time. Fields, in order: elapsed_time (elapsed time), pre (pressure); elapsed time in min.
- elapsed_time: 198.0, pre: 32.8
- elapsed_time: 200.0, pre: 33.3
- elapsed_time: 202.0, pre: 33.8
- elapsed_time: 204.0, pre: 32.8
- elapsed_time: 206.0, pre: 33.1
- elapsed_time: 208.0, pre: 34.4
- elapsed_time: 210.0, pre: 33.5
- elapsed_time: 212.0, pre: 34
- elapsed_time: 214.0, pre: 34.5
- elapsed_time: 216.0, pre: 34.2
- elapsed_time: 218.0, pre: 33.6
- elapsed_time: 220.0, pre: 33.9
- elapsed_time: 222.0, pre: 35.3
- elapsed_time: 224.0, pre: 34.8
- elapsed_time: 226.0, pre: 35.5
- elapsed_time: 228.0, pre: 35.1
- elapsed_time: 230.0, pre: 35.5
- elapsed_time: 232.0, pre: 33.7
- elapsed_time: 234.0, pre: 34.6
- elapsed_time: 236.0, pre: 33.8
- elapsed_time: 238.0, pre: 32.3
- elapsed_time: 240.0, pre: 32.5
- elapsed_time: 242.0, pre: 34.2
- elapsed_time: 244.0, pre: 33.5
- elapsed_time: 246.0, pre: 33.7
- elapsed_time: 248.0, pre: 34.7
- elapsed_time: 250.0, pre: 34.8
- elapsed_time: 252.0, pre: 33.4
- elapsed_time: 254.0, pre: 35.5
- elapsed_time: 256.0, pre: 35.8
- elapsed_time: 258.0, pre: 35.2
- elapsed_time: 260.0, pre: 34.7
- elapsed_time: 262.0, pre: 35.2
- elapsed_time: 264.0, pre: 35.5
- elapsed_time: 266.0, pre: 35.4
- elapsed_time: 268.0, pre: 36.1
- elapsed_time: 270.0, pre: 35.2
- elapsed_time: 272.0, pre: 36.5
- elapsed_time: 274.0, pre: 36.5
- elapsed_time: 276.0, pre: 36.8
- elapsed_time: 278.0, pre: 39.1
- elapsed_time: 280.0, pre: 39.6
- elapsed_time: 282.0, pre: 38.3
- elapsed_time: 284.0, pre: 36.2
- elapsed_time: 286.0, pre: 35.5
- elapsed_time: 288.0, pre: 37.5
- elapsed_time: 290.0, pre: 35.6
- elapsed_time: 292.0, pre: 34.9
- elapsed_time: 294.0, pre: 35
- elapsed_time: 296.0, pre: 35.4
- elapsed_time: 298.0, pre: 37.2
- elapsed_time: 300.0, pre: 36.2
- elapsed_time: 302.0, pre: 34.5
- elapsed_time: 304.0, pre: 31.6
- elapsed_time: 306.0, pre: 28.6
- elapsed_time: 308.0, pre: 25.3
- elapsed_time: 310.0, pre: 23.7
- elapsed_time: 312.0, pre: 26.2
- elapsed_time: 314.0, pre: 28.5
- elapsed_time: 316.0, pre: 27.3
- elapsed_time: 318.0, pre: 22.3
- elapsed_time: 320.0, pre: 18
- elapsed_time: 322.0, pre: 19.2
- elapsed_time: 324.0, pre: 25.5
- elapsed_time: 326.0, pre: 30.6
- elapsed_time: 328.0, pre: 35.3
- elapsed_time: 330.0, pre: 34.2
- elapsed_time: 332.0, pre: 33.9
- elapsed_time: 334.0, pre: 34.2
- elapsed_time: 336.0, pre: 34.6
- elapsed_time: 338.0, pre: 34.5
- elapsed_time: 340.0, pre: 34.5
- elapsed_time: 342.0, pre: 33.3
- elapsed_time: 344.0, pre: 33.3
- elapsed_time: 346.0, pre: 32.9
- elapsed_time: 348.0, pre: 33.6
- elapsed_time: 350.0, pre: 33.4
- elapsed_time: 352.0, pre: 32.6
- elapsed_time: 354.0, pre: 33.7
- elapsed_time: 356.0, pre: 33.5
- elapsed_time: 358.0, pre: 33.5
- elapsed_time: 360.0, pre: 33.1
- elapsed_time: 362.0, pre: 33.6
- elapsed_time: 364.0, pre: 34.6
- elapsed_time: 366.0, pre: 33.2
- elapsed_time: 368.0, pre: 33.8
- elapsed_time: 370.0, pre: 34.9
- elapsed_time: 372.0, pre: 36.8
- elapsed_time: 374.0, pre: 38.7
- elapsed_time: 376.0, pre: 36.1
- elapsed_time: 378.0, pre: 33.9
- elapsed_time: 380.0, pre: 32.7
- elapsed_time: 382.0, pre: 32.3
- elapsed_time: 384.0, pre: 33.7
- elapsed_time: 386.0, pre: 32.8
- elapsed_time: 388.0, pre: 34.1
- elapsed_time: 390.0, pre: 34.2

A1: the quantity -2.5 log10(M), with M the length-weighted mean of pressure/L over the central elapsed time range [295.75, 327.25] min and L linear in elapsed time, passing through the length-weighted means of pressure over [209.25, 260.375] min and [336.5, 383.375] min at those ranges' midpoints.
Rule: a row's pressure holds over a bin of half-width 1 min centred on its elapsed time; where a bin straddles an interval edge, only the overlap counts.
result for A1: 0.21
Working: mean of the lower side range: 34.3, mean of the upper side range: 34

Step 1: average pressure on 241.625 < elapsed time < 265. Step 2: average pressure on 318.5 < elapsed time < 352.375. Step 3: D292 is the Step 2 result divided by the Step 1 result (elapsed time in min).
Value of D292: 0.90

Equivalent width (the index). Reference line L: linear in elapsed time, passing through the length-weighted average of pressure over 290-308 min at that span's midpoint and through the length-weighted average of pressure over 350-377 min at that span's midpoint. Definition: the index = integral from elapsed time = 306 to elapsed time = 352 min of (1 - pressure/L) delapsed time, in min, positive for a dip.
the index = 5.8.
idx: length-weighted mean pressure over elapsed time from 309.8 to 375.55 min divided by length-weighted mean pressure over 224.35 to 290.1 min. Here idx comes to 0.9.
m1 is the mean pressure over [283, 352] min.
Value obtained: 31.6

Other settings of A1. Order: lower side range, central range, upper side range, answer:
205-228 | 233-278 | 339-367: -0.03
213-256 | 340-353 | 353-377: 0.04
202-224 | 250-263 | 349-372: -0.03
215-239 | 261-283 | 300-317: -0.18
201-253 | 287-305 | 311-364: -0.10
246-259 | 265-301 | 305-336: -0.16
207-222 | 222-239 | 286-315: -0.02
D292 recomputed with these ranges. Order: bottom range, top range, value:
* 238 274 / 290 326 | 0.83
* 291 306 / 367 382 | 1.02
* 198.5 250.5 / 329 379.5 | 1.00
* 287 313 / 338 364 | 1.03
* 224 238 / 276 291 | 1.08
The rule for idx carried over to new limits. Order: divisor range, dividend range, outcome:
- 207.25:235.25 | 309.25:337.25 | 0.82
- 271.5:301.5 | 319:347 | 0.85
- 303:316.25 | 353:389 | 1.25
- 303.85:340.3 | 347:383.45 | 1.19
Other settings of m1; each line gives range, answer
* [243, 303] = 35.8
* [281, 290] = 36.7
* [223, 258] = 34.3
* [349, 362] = 33.3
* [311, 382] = 32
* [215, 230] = 34.7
